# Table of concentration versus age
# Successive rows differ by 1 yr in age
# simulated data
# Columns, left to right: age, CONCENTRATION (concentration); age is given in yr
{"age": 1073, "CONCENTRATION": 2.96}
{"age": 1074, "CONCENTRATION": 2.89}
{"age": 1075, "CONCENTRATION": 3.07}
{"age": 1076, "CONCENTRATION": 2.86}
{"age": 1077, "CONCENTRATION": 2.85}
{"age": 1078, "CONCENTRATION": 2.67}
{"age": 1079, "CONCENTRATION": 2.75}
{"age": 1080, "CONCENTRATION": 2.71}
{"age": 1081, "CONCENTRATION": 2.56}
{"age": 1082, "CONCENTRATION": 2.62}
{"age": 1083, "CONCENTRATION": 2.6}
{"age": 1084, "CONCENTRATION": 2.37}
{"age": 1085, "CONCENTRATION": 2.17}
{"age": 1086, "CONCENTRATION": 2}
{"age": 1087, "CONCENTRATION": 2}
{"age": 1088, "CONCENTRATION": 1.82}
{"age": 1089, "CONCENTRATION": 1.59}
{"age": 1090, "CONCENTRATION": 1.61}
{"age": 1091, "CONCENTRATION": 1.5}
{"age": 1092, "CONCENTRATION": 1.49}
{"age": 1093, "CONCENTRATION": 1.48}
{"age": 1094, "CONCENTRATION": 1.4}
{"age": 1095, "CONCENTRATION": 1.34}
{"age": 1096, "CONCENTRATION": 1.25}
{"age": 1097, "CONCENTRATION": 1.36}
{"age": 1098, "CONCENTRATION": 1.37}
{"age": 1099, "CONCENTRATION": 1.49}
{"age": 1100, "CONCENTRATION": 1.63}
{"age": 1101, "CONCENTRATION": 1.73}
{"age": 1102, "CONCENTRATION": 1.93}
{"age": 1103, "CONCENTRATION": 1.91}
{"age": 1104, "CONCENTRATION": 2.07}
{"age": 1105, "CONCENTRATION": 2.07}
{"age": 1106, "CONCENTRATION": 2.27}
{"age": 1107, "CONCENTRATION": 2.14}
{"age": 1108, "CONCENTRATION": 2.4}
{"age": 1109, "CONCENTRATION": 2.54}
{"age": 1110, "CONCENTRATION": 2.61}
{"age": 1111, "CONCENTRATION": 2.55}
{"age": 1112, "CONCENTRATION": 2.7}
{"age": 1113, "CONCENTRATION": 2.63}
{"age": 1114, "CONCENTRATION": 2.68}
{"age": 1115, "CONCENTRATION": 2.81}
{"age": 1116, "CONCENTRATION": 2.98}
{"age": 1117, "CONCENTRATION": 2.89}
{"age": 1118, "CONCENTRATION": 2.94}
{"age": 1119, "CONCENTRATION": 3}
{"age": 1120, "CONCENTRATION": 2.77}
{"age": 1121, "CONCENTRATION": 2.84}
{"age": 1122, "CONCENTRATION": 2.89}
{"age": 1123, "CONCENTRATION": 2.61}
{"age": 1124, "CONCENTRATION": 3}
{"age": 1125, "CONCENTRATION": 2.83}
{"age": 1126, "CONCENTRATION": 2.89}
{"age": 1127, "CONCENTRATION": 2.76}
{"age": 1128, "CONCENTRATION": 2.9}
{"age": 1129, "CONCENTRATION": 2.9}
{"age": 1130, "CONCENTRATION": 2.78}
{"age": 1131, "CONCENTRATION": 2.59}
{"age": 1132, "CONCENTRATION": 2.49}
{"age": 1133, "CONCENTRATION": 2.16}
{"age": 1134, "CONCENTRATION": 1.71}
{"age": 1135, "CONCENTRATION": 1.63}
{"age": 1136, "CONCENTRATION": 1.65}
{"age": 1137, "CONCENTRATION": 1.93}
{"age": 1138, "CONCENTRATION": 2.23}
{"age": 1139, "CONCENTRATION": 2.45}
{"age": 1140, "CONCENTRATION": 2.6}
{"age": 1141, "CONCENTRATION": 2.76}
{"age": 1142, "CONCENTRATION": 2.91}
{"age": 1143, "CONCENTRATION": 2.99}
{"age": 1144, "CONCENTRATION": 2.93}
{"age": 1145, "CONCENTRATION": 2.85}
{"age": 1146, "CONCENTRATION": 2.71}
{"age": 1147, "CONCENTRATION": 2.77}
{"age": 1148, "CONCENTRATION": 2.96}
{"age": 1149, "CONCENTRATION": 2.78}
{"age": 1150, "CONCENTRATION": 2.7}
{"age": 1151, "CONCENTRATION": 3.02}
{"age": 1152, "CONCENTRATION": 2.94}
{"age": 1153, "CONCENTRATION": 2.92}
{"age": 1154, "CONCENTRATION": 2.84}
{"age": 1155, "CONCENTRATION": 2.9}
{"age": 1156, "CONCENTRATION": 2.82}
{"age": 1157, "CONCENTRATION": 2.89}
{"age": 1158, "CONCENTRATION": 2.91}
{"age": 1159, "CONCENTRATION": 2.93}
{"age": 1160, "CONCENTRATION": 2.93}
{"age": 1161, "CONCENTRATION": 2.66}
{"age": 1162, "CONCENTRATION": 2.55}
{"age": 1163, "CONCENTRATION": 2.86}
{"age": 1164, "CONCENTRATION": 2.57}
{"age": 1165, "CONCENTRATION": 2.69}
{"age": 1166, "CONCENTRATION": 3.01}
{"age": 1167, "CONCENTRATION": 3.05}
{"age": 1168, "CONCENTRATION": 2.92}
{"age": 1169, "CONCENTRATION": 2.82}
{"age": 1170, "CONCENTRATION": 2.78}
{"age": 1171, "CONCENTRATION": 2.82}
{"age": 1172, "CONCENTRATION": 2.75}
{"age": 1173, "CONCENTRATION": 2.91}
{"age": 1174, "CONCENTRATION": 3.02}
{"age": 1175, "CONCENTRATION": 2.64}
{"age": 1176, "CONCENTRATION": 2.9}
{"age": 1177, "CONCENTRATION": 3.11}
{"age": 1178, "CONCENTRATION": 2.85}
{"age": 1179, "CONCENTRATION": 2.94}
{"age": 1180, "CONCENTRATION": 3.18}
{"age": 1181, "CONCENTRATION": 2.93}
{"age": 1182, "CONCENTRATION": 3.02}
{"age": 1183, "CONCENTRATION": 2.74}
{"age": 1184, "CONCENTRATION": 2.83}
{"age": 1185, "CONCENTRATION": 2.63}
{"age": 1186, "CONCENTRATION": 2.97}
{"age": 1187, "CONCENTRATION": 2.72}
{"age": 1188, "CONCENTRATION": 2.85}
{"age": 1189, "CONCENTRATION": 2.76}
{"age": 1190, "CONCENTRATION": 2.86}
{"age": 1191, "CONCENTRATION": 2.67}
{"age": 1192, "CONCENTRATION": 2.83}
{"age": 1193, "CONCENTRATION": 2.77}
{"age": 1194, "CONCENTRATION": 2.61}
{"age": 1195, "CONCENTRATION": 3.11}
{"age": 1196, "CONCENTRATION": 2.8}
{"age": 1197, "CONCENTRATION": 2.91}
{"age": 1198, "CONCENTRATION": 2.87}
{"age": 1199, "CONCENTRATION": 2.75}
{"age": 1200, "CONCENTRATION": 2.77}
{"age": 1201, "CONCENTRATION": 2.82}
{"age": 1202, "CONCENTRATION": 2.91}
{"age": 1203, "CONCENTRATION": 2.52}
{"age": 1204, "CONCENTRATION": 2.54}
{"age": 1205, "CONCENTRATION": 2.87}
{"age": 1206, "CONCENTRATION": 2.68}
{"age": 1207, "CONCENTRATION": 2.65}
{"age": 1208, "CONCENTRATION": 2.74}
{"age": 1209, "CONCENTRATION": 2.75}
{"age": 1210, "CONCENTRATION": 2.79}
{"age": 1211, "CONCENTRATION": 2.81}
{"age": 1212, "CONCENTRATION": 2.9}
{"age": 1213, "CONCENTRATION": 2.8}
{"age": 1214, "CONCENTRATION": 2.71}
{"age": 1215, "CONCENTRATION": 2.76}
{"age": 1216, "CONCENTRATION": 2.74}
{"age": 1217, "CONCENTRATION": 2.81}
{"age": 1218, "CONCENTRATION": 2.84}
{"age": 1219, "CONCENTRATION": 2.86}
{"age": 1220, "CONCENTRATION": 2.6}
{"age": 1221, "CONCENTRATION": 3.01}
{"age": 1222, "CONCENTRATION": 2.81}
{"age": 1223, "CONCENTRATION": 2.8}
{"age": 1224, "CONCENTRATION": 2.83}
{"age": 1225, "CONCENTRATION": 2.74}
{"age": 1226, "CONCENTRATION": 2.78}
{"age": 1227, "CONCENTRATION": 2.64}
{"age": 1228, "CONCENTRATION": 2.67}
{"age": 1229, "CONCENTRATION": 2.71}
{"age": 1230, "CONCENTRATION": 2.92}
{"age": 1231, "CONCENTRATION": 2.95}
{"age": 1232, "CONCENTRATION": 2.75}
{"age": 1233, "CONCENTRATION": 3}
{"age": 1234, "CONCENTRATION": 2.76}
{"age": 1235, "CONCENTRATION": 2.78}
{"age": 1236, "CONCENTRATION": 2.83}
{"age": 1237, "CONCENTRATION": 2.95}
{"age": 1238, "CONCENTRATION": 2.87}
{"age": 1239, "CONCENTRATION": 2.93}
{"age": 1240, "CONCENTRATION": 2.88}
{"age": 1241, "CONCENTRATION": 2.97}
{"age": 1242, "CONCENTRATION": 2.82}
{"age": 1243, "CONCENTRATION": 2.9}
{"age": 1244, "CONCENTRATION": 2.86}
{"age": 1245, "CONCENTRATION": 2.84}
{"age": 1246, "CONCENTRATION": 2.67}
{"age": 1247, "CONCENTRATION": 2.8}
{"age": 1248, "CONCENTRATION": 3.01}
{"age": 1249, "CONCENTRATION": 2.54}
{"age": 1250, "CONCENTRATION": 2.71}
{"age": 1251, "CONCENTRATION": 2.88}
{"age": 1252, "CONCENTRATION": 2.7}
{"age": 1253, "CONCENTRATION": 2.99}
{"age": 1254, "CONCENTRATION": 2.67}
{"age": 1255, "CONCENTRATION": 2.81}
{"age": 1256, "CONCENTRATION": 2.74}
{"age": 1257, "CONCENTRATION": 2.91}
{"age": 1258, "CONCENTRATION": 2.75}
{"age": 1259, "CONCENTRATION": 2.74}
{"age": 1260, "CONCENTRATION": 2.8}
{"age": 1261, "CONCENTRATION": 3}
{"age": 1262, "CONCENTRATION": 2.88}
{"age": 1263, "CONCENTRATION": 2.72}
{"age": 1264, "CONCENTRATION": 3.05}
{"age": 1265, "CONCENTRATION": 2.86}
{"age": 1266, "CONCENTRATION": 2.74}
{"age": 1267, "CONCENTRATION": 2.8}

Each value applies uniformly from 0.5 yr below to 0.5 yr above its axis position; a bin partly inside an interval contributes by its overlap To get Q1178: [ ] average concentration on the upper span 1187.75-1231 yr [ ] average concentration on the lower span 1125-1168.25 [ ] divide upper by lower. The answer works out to 1.0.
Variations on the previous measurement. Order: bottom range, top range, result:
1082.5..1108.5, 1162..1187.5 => 1.58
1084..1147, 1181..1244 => 1.22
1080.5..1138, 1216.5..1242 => 1.26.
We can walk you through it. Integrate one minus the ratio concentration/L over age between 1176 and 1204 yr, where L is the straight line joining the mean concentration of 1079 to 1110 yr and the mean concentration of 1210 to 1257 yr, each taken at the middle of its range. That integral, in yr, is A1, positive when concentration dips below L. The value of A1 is -3.32 yr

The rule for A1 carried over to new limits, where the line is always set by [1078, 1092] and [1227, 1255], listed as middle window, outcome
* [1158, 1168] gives -1.3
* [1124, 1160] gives -3.8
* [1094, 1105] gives 3.0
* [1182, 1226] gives -2.0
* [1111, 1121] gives -2.2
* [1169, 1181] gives -1.6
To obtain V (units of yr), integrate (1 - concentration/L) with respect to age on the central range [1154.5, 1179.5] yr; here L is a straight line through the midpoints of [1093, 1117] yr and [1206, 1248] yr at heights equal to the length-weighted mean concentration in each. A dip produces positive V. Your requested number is -4.0 yr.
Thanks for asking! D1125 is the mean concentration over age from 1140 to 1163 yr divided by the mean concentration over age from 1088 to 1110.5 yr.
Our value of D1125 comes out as 1.60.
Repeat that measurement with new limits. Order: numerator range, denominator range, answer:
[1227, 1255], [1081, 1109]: 1.52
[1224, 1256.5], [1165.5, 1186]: 0.97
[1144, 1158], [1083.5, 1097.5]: 1.71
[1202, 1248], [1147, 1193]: 0.98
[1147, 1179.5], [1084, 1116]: 1.45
